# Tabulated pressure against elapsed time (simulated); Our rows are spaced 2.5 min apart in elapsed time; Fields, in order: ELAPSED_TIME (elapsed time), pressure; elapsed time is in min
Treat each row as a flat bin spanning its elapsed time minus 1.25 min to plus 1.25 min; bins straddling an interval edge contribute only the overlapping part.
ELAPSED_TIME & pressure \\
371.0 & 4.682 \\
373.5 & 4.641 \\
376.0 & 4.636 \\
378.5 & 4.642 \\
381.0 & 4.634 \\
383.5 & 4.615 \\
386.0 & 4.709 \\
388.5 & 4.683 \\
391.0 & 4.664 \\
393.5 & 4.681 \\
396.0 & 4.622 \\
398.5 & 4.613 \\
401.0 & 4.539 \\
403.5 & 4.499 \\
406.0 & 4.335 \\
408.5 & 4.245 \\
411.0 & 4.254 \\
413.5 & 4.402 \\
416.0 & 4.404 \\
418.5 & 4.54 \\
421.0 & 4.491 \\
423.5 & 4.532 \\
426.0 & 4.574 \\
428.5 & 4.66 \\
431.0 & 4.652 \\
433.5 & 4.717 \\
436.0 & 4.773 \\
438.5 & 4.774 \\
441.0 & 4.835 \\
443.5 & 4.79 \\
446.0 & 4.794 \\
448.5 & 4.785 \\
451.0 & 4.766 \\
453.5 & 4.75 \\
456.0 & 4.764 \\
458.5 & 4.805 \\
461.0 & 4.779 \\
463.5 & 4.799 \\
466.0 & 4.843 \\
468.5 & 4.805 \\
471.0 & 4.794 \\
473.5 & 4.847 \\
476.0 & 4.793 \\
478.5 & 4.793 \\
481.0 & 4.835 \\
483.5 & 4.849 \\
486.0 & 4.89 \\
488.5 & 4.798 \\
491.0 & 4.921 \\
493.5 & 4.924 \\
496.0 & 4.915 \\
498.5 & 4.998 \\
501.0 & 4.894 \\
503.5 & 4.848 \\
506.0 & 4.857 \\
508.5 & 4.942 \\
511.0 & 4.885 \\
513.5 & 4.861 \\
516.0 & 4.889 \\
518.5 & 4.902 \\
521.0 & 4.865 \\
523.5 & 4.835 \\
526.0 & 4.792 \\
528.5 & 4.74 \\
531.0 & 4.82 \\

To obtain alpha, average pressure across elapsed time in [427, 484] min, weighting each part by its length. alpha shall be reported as 4.78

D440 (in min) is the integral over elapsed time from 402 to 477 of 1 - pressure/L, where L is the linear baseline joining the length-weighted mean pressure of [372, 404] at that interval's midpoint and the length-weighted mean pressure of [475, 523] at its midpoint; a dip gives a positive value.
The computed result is 1.4 min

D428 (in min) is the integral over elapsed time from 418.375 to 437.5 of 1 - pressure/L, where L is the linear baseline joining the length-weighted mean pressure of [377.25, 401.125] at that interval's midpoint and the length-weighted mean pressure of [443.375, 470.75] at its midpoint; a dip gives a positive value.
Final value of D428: 0.4 min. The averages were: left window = 4.64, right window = 4.79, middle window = 4.62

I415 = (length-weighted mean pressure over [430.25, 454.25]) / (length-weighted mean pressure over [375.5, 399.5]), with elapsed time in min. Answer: 1.0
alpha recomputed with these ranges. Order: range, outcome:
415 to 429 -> 4.53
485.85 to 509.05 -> 4.9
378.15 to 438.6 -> 4.57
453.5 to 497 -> 4.83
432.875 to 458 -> 4.78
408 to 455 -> 4.62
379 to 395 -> 4.66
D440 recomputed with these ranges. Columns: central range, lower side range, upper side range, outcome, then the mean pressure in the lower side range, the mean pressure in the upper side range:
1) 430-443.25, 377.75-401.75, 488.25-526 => 0.0 min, 4.64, 4.89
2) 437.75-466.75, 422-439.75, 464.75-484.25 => -0.3 min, 4.67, 4.82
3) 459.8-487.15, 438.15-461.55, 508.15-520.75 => 0.0 min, 4.78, 4.89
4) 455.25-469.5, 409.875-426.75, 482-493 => -0.2 min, 4.45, 4.87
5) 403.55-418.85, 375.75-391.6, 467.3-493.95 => 1.1 min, 4.66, 4.84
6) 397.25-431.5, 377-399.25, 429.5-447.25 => 1.7 min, 4.65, 4.76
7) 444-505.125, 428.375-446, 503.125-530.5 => -0.4 min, 4.75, 4.86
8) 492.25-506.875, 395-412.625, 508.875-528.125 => -0.4 min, 4.44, 4.86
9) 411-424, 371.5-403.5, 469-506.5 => 0.7 min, 4.64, 4.86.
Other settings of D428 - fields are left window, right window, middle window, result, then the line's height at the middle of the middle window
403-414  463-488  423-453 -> -1.2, 4.55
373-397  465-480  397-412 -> 0.9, 4.69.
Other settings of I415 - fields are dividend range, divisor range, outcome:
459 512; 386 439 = 1.07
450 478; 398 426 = 1.08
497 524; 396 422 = 1.10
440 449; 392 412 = 1.07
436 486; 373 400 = 1.03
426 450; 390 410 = 1.05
